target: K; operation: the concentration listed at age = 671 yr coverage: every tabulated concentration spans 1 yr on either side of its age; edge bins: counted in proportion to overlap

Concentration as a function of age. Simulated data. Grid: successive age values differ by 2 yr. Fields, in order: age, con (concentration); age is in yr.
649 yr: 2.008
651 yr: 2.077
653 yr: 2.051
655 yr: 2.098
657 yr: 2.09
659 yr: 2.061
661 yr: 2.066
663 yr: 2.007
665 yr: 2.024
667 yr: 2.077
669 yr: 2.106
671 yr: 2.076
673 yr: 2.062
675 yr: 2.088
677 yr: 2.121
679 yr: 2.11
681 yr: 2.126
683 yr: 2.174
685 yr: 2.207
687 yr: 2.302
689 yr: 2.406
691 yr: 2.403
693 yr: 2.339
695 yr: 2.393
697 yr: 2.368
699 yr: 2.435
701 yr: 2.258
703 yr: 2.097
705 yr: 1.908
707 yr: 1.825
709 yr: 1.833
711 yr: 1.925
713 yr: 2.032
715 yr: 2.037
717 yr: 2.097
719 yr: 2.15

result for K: 2.076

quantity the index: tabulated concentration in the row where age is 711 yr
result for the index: 1.925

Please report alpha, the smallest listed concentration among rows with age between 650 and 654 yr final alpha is 2.051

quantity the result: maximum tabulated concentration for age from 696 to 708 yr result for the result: 2.435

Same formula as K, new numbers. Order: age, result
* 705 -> 1.908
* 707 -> 1.825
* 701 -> 2.258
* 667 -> 2.077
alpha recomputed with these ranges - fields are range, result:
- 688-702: 2.258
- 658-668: 2.007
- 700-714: 1.825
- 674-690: 2.088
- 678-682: 2.11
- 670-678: 2.062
